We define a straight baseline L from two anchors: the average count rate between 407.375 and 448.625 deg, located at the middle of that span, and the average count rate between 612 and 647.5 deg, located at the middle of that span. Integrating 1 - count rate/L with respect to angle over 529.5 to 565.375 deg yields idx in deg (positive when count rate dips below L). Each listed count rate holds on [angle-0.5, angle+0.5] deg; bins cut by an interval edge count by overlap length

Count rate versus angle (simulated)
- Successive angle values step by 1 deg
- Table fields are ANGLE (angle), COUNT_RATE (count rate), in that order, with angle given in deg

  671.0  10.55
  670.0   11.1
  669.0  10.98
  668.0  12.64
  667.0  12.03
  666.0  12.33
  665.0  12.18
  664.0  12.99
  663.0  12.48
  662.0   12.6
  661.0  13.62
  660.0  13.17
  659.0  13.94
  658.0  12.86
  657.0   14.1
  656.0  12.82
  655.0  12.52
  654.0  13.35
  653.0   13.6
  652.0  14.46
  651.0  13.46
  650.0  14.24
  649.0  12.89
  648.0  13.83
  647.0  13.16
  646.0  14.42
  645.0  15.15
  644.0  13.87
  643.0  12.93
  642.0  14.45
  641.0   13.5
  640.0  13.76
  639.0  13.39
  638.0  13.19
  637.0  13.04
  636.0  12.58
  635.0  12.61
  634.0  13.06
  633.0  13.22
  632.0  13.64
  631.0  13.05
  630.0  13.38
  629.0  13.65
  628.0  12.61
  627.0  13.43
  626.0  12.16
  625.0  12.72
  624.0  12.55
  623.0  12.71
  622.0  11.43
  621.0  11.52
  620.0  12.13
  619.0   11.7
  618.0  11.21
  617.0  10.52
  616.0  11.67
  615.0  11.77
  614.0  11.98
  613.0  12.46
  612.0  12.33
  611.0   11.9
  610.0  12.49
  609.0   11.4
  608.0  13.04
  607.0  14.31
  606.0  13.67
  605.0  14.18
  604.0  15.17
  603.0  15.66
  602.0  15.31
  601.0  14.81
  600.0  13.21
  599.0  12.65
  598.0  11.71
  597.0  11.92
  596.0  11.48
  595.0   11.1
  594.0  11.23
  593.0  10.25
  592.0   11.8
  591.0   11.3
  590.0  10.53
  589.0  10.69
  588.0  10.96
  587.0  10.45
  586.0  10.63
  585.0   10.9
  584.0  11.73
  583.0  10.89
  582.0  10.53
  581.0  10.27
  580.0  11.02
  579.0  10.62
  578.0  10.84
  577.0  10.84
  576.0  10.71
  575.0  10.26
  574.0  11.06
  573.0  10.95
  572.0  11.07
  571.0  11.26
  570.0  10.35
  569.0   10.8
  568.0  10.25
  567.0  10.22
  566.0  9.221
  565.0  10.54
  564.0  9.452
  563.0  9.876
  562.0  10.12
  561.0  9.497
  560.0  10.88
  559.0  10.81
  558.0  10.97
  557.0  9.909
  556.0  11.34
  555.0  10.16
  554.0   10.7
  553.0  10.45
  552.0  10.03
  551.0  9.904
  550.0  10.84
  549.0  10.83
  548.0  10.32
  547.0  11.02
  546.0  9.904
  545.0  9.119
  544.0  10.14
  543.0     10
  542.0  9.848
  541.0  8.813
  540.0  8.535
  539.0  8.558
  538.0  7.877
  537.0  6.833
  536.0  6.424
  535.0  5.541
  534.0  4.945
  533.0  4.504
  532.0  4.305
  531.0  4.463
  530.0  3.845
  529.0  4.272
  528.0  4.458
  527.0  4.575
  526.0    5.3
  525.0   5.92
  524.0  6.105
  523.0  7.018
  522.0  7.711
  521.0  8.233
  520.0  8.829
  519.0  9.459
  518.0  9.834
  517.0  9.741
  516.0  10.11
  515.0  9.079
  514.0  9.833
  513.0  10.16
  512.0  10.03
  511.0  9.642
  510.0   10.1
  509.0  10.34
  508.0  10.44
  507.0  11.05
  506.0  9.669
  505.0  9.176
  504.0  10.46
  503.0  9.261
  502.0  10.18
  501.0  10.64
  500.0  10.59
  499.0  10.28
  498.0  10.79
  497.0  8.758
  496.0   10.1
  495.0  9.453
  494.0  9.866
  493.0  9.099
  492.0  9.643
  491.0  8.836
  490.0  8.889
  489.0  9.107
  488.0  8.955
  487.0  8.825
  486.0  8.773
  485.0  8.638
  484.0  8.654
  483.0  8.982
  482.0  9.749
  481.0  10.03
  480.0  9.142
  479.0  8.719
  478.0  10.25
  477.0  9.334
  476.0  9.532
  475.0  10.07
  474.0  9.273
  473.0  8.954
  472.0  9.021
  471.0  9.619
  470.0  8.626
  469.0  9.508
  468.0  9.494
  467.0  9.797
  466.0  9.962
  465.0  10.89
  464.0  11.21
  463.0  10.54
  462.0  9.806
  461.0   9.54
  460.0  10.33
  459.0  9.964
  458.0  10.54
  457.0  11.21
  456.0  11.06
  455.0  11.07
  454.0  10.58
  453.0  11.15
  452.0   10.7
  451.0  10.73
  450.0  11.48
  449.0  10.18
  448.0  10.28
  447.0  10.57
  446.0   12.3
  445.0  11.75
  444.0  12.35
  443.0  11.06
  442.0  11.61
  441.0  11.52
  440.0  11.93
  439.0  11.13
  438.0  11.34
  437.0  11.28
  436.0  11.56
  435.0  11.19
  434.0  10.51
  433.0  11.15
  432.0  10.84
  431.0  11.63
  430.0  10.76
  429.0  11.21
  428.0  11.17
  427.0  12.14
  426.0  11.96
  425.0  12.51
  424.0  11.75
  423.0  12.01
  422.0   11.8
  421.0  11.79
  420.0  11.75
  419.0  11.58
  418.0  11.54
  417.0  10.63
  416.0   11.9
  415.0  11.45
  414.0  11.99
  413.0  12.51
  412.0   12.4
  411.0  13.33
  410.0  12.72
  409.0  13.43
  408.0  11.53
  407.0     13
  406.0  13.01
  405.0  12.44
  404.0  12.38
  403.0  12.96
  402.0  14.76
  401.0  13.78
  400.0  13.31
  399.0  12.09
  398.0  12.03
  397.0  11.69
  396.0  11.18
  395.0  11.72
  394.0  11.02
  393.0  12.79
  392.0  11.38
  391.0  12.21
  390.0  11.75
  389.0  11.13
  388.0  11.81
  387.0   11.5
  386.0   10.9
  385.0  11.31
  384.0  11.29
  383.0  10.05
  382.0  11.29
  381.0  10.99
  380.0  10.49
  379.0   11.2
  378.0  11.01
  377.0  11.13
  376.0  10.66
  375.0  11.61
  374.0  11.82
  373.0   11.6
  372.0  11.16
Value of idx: 10.0 deg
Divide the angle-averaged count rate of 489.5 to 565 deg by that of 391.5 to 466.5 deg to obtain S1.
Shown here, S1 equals 0.77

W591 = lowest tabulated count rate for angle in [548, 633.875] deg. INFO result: 9.221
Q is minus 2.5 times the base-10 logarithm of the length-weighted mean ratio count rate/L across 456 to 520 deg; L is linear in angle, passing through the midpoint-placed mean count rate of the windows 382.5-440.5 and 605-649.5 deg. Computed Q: 0.25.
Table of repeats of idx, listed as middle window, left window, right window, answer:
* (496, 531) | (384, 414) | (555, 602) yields 8.5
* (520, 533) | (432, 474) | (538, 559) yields 5.8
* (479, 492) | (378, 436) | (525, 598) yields 1.9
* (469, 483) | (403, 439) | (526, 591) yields 1.9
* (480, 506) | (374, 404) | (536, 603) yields 3.7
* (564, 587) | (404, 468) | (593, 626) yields 3.1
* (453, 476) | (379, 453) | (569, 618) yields 3.3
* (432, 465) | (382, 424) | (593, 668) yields 3.3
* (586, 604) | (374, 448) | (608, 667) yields 0.8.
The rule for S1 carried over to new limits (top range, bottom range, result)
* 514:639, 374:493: 0.96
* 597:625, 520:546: 1.87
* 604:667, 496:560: 1.47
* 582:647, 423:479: 1.17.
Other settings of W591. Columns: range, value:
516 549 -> 3.845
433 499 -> 8.626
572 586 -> 10.26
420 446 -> 10.51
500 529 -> 4.272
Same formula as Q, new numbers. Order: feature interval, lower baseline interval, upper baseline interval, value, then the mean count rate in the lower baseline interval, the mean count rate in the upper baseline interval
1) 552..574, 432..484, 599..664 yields 0.16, 10.4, 13.1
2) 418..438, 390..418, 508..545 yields -0.01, 12.3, 7.71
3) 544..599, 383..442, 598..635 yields 0.18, 11.9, 12.8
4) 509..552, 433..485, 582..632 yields 0.36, 10.4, 12.2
